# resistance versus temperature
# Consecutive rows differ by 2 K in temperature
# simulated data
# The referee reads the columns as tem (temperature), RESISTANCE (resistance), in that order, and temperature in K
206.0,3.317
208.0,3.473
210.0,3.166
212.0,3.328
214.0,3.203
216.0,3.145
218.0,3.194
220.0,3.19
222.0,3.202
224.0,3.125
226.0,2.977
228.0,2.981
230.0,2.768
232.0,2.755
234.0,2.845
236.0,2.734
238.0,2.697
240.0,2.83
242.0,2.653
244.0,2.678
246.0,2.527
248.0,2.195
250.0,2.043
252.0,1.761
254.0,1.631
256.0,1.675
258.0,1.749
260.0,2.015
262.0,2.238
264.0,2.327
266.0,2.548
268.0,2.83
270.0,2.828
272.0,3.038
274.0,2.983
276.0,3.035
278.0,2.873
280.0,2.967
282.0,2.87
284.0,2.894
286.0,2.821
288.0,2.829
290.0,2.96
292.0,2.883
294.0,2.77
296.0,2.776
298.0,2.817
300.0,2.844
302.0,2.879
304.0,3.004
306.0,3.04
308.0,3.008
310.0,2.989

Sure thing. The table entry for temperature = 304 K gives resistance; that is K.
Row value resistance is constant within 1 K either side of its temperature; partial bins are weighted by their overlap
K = 3.004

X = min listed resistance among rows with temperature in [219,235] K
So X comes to 2.755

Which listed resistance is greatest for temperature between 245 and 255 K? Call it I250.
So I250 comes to 2.527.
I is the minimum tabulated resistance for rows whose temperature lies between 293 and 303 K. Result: 2.77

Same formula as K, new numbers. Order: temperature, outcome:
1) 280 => 2.967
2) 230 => 2.768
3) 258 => 1.749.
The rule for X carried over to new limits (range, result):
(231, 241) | 2.697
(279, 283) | 2.87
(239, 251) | 2.043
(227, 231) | 2.768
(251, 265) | 1.631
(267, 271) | 2.828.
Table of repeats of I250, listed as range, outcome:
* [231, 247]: 2.845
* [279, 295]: 2.967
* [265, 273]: 3.038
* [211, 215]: 3.328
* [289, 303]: 2.96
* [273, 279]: 3.035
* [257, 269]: 2.83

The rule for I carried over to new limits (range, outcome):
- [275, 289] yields 2.821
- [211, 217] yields 3.145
